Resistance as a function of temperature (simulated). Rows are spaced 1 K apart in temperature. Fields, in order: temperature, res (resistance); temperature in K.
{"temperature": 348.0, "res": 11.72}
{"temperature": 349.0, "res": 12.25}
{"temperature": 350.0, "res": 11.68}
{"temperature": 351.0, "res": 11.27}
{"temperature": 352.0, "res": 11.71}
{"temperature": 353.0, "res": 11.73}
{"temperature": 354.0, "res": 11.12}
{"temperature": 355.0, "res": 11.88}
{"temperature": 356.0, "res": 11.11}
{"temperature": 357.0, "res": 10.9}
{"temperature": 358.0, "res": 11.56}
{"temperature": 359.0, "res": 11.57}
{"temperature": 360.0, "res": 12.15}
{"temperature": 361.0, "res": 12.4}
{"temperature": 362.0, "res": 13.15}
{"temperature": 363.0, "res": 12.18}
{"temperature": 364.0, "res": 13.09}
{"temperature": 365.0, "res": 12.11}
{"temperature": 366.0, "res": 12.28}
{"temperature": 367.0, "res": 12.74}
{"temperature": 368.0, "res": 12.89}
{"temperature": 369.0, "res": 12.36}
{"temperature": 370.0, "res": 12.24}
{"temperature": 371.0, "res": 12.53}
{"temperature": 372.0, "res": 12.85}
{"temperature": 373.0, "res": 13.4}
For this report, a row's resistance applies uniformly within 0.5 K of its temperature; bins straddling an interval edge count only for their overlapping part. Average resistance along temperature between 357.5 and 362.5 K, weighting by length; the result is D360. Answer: 12.2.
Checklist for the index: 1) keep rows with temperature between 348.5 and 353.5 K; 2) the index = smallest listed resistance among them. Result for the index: 11.27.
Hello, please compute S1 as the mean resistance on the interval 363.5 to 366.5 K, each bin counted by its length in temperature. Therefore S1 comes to 12.5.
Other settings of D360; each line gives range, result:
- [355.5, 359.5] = 11.3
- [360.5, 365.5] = 12.6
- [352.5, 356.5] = 11.5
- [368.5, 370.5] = 12.3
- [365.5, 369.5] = 12.6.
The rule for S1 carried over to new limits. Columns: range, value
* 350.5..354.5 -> 11.5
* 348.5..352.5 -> 11.7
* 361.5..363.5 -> 12.7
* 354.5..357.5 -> 11.3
